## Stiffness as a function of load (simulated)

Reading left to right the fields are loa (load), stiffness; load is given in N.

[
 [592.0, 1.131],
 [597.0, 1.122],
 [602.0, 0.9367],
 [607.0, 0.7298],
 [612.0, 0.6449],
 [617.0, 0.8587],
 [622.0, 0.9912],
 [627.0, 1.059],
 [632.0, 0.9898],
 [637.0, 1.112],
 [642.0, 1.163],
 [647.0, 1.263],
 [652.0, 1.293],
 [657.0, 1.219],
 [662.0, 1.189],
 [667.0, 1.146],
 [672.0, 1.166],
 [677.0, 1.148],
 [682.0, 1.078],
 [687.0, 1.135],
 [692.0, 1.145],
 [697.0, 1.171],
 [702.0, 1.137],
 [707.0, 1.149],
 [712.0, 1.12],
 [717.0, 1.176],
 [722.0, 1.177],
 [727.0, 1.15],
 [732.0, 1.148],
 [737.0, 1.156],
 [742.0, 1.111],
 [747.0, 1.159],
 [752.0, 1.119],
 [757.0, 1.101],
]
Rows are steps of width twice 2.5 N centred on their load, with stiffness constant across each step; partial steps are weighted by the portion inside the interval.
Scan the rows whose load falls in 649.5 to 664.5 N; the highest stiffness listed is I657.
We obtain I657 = 1.293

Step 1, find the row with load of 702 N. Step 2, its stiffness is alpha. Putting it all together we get 1.137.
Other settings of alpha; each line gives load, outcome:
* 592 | 1.131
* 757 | 1.101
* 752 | 1.119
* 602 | 0.9367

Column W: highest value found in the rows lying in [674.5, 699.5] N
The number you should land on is 1.171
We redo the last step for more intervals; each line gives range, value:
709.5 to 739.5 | 1.177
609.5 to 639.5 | 1.112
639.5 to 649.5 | 1.263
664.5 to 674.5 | 1.166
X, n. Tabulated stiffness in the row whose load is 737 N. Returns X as 1.156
